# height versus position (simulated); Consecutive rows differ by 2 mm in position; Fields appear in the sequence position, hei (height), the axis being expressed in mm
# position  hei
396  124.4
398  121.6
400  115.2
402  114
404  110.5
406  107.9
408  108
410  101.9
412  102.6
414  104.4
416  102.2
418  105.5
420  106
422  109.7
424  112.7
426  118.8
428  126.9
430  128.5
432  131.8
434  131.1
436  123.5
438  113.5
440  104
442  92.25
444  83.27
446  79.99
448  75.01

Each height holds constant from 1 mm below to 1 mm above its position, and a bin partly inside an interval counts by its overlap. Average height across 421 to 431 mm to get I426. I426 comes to 119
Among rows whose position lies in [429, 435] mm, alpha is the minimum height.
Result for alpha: 128.5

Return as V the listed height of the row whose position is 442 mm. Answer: 92.25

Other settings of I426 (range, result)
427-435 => 130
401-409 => 110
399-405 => 113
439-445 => 93.2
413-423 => 106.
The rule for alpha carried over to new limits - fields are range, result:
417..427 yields 105.5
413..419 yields 102.2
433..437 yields 123.5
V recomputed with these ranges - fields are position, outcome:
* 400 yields 115.2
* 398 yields 121.6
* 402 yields 114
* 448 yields 75.01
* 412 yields 102.6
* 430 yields 128.5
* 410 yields 101.9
